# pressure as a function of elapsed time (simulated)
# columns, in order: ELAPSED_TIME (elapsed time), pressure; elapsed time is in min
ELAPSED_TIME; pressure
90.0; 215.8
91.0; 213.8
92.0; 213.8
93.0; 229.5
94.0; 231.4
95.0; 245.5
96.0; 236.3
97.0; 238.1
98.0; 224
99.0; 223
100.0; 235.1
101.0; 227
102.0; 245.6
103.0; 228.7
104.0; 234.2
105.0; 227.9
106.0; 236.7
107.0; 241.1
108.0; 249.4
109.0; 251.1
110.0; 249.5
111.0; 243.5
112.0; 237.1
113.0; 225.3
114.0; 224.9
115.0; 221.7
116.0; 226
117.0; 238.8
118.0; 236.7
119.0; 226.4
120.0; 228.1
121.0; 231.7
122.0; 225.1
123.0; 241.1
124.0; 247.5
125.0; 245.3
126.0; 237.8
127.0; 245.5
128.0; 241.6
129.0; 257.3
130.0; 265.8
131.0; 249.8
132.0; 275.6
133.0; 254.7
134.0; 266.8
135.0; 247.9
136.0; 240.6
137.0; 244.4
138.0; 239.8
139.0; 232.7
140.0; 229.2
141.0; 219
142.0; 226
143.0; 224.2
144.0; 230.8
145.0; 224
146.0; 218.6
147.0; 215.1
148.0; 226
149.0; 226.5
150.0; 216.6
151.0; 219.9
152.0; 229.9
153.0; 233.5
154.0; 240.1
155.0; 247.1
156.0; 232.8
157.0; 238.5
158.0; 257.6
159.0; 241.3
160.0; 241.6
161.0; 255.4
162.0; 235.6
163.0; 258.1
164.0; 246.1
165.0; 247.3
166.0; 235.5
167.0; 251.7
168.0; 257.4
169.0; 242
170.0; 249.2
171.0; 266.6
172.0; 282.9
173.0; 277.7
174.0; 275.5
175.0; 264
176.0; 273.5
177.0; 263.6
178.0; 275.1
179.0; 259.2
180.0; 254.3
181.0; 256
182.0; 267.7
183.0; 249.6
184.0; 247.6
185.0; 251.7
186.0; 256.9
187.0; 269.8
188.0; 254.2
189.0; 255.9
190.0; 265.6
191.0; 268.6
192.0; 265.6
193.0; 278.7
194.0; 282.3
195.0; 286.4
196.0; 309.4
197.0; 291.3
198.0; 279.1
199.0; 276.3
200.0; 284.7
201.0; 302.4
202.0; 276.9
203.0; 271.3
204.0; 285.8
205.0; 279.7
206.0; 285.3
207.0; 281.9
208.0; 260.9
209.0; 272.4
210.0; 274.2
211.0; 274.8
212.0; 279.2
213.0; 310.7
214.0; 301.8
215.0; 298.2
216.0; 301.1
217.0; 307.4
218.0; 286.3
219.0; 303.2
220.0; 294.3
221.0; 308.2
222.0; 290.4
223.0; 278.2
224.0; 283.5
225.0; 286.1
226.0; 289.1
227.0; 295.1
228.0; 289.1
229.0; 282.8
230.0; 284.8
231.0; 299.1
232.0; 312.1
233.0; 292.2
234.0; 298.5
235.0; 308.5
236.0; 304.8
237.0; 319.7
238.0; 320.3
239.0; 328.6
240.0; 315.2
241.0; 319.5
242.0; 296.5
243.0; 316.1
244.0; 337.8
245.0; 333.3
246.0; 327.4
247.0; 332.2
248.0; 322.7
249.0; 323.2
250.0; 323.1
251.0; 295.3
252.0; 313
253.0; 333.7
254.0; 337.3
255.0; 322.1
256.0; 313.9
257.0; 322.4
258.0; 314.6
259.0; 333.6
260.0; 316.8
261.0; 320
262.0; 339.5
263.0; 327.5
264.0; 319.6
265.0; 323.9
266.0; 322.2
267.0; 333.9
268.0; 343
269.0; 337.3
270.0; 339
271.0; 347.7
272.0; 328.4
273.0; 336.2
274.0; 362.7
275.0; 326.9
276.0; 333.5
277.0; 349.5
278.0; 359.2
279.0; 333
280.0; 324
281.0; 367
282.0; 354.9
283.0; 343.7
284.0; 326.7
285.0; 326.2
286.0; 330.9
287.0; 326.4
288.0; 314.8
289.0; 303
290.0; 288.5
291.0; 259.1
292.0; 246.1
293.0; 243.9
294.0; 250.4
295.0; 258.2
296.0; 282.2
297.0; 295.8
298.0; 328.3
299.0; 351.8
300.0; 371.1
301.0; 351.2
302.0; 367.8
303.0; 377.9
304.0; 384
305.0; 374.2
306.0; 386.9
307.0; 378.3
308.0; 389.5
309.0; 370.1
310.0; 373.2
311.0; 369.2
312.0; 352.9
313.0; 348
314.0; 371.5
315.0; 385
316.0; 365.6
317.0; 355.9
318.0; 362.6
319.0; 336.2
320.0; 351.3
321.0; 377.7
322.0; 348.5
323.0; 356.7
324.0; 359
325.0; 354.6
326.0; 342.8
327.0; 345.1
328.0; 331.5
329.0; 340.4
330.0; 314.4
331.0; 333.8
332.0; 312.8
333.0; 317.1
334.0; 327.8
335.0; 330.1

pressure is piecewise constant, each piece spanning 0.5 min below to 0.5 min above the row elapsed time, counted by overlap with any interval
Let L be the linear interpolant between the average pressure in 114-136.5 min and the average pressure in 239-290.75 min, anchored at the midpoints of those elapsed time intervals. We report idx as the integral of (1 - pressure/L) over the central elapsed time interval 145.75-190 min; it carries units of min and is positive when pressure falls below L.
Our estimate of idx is 3.2 min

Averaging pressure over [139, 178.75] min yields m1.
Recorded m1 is 243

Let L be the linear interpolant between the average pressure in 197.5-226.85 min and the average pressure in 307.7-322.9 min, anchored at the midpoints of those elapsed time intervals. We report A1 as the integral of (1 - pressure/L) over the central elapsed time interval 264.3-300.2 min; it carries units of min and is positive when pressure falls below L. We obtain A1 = 1.84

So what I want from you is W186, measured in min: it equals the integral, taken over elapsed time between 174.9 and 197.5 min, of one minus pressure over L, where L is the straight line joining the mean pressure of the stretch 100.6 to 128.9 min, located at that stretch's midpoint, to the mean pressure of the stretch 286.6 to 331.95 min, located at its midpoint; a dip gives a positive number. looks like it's 0.6 min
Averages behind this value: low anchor 237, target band 267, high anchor 339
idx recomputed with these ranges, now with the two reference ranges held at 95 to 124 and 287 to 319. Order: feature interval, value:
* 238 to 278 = -1.84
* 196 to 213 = 0.20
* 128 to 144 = 0.26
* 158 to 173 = 0.70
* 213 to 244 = -0.36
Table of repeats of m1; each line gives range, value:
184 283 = 306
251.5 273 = 328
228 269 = 318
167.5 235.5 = 279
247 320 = 334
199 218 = 286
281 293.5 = 308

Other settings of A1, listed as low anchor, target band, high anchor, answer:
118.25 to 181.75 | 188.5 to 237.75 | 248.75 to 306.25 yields -0.50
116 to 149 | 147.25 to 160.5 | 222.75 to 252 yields 0.95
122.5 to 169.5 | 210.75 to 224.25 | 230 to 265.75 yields 0.03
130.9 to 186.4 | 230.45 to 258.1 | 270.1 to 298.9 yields -2.16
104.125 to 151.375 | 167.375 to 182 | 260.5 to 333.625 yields 0.04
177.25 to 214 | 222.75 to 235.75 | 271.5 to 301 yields -0.11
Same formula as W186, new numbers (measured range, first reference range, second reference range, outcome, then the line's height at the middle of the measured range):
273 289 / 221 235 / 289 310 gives -0.9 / 319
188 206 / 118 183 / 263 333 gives -0.3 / 274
